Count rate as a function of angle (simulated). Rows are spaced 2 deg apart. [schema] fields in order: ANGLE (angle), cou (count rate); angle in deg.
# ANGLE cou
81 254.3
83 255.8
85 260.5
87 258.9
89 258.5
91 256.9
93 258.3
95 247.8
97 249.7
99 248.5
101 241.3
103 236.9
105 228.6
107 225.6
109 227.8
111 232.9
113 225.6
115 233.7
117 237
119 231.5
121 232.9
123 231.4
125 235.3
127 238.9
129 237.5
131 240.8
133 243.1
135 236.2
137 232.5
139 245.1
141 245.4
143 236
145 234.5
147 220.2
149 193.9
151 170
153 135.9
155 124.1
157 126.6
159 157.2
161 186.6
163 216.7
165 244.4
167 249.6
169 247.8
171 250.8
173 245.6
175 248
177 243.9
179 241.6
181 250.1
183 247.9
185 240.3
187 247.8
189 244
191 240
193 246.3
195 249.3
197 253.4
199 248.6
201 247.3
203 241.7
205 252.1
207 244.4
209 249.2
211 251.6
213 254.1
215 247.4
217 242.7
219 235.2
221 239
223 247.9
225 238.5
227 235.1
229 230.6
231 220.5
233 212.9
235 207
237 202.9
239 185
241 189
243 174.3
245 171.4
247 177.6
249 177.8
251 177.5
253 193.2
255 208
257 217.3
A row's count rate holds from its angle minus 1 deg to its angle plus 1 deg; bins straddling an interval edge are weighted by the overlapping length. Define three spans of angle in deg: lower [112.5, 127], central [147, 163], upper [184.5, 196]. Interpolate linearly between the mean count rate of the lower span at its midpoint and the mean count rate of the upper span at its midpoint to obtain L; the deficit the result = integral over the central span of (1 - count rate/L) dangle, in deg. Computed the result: 5.0 deg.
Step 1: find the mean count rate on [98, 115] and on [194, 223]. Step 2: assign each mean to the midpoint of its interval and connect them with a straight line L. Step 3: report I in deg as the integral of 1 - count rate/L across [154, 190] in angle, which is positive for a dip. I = 2.9 deg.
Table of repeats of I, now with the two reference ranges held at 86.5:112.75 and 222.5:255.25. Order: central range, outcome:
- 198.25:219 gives -3.6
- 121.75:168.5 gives 3.5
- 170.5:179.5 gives -1.0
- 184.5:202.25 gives -2.5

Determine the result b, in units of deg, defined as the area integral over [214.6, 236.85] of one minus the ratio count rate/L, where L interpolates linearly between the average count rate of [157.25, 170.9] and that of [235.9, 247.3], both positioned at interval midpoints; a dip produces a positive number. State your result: -4.75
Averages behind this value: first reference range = 214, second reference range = 184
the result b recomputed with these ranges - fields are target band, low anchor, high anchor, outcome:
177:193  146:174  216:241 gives -2.9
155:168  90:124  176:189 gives 2.8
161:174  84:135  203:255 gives -0.5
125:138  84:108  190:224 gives 0.5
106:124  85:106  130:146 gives 1.0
